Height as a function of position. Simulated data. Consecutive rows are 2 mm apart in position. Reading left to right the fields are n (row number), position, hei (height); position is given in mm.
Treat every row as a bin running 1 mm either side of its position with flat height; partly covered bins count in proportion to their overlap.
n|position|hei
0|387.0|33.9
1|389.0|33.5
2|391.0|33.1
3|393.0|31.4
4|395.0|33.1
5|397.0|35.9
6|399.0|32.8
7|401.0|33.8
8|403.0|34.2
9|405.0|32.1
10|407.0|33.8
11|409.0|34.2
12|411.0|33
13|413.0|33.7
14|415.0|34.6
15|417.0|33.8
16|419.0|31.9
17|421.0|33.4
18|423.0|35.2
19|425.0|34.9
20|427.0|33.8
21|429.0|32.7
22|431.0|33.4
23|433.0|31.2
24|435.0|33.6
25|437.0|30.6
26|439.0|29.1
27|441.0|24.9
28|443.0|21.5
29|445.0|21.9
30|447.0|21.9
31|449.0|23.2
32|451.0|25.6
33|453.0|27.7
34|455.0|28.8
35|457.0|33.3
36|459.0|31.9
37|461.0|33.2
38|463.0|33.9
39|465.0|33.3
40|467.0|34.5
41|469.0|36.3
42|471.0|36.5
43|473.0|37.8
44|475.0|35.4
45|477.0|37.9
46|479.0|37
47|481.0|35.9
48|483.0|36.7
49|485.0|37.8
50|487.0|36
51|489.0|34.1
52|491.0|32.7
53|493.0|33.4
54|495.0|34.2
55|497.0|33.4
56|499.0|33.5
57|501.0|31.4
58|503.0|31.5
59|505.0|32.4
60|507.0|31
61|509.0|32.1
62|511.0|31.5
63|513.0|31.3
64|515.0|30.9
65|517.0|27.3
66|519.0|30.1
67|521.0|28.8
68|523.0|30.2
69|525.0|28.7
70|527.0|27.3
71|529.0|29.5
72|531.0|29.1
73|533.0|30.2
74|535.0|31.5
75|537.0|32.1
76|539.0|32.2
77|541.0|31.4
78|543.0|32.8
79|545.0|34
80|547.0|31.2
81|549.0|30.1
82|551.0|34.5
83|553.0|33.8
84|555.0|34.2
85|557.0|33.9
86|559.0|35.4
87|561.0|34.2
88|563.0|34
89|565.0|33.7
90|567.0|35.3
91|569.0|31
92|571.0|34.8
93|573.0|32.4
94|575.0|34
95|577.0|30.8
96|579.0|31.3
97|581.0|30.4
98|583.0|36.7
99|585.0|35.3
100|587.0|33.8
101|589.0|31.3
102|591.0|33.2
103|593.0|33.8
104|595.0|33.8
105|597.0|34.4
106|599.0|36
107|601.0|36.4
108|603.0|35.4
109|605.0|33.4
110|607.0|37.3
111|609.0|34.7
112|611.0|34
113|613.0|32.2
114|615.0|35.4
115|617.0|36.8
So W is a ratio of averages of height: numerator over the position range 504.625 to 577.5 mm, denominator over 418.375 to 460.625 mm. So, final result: 1.1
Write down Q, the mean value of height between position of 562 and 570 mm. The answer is 33.5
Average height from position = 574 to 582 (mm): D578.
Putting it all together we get 31.6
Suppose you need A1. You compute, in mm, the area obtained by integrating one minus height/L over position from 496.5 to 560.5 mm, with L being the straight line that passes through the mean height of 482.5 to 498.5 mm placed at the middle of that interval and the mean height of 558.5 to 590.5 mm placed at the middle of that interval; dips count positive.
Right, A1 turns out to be 4.9 mm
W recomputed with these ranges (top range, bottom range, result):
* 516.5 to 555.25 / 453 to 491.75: 0.89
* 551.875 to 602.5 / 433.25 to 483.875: 1.08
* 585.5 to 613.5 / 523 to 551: 1.11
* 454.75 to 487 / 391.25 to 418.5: 1.05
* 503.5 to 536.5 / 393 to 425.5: 0.90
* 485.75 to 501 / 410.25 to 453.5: 1.12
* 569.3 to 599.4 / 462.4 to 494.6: 0.94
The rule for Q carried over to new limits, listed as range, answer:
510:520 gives 30.2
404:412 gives 33.3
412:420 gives 33.5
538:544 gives 32.1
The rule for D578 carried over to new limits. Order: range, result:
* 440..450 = 22.7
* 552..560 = 34.3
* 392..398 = 33.5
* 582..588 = 35.3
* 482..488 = 36.8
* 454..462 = 31.8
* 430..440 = 31.6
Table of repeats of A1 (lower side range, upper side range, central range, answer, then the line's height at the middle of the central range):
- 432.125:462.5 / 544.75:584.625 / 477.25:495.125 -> -3.45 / 29.7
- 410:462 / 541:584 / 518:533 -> 1.48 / 32.4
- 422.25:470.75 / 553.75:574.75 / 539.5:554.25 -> 0.36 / 33.4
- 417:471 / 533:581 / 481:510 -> -1.86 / 31.6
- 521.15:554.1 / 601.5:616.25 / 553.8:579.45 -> -0.74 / 32.6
